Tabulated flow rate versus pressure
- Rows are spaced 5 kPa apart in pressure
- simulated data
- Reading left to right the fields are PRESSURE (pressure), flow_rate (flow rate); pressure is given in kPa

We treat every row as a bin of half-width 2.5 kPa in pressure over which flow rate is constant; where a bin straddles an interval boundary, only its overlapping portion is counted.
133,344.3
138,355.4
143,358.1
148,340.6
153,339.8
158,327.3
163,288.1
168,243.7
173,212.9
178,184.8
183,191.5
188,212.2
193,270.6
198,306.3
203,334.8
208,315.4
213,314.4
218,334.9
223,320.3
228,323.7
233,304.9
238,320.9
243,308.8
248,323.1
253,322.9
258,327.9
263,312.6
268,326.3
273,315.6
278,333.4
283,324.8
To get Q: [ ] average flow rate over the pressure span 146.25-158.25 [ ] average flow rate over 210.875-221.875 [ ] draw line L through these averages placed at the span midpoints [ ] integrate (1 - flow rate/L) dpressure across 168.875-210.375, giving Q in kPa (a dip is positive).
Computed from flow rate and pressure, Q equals 9.6 kPa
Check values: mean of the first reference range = 337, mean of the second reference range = 324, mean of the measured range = 253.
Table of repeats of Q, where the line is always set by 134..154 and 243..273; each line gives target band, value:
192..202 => 1.1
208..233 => 0.7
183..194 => 3.6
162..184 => 7.7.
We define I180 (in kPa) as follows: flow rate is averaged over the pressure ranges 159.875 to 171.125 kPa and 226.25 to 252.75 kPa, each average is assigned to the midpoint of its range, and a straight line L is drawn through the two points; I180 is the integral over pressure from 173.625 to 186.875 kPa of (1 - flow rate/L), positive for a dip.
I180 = 3.9 kPa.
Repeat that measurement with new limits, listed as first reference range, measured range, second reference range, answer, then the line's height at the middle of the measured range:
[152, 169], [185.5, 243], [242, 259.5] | 1.45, 313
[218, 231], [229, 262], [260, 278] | 0.43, 322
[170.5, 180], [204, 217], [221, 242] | -2.23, 273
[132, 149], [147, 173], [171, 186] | -2.32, 272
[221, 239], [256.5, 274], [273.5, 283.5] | 0.21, 324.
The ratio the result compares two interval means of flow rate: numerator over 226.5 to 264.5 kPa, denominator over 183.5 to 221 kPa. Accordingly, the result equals 1.1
